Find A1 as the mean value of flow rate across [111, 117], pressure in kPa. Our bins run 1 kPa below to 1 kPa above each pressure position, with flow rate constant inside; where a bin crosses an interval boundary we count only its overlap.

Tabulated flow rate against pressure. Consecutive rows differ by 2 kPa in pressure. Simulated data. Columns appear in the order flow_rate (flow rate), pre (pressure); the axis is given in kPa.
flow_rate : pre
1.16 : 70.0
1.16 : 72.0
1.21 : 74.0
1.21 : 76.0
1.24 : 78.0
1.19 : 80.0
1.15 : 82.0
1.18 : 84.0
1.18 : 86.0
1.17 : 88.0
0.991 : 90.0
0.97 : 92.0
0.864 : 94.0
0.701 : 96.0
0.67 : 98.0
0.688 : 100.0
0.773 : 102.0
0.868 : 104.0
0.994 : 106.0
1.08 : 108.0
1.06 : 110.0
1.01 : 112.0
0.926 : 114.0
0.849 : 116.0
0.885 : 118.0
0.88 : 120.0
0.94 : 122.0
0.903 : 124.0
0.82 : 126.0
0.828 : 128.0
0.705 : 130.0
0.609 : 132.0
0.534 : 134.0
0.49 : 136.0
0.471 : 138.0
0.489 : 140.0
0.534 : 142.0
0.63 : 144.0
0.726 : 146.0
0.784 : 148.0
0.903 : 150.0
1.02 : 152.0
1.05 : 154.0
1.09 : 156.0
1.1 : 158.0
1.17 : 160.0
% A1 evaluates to 0.928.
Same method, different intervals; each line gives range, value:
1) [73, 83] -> 1.2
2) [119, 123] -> 0.91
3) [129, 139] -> 0.562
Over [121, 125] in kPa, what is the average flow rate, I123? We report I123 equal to 0.921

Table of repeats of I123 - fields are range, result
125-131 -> 0.784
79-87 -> 1.18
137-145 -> 0.531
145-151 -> 0.804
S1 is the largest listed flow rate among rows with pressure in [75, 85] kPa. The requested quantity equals 1.24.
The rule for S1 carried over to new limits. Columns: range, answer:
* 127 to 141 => 0.828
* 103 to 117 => 1.08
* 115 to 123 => 0.94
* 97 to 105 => 0.868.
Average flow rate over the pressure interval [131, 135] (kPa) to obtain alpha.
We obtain 0.572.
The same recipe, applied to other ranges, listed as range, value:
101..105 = 0.821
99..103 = 0.73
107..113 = 1.05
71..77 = 1.19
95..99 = 0.685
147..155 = 0.939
